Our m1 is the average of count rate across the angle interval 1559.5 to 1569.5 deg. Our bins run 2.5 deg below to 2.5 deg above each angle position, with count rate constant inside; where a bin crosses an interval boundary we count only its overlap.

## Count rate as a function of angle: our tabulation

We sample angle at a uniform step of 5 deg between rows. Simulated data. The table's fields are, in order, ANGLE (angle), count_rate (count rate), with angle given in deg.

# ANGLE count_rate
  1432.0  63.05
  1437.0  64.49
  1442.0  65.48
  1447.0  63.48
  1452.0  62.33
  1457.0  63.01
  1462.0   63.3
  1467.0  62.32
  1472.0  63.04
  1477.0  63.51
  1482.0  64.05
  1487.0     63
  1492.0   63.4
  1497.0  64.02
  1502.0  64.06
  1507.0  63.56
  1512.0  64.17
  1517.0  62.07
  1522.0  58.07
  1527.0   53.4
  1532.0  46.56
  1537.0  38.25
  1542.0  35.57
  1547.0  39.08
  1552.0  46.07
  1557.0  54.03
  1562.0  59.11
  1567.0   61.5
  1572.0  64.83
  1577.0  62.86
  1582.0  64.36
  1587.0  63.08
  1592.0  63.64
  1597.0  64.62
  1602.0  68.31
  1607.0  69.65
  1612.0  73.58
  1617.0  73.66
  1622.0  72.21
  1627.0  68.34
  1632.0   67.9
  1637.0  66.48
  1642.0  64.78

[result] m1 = 60.3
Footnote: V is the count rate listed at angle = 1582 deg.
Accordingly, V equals 64.36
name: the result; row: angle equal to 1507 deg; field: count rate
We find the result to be 63.56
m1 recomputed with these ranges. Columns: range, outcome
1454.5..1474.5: 62.9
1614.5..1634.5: 70.5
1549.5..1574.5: 57.1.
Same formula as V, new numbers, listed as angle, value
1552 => 46.07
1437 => 64.49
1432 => 63.05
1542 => 35.57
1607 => 69.65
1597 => 64.62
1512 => 64.17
